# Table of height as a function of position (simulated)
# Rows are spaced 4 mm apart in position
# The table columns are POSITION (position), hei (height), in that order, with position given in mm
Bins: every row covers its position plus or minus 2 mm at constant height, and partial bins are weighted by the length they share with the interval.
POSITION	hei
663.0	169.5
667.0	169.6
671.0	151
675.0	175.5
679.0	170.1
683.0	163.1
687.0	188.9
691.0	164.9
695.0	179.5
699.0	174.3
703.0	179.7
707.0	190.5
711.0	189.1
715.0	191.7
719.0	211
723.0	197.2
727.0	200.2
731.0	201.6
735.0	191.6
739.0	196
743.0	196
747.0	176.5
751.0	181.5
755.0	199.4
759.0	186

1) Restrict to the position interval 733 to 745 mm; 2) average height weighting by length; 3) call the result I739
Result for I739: 195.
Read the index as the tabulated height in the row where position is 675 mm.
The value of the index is 175.5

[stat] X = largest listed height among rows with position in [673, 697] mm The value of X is 188.9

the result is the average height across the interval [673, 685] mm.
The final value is 170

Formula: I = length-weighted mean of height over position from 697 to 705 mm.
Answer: 177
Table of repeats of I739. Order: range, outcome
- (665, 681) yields 167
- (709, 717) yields 190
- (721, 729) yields 199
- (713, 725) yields 200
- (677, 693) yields 172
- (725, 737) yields 198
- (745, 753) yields 179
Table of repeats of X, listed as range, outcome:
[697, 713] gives 190.5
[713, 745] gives 211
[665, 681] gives 175.5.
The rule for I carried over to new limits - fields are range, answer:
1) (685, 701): 177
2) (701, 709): 185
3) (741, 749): 186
